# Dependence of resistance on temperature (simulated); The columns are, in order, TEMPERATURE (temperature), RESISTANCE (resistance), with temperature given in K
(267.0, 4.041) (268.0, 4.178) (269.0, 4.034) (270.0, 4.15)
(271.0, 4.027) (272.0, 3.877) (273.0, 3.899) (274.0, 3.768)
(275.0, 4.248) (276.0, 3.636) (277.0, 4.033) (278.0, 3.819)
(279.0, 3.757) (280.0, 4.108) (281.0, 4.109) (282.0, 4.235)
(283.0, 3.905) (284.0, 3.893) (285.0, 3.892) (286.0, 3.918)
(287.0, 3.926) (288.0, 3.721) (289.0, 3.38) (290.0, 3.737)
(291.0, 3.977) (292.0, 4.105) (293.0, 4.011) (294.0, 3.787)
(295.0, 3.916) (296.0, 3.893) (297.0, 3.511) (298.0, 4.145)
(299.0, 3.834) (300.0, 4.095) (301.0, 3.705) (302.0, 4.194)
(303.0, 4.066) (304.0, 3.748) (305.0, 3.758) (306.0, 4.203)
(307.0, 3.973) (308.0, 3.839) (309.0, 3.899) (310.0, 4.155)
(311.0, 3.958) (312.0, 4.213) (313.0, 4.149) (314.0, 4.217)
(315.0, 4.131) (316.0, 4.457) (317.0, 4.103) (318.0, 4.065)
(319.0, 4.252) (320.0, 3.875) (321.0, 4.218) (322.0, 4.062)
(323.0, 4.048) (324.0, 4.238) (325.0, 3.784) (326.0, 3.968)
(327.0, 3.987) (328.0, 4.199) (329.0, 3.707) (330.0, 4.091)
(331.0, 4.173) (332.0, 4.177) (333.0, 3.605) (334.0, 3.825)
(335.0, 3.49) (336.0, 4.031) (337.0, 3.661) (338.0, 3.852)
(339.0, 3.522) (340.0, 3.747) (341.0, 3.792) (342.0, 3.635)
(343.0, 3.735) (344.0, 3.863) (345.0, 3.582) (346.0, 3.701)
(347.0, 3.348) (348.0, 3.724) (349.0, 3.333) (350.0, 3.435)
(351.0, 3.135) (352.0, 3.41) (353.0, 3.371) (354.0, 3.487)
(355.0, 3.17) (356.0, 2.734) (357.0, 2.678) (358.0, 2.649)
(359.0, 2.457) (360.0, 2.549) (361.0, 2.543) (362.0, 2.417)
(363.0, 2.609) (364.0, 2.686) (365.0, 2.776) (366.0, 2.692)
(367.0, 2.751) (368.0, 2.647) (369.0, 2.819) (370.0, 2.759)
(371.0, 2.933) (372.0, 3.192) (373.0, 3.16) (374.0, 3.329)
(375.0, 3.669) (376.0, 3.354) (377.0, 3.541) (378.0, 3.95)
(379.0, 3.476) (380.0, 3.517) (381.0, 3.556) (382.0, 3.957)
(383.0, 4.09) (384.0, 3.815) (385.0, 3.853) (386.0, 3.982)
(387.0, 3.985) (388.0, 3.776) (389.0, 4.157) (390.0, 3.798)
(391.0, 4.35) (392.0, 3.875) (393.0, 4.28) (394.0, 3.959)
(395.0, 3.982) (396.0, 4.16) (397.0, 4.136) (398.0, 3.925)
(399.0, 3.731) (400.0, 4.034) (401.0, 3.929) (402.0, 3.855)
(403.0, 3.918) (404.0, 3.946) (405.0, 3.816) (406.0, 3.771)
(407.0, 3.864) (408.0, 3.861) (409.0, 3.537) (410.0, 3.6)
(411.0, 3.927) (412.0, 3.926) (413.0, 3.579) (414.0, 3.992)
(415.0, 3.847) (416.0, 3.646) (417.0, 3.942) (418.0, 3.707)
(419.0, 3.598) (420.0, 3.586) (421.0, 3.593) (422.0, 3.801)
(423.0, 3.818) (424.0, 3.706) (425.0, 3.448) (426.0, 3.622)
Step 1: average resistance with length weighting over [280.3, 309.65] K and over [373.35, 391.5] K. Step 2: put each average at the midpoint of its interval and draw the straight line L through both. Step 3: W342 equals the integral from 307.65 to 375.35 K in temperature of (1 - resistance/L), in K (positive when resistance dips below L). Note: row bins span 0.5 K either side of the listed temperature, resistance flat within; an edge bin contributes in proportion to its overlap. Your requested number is 5.5 K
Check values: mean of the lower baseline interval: 3.91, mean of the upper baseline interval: 3.78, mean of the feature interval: 3.54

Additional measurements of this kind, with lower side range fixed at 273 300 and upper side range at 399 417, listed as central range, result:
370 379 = 1.14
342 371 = 6.10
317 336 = -0.57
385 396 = -0.51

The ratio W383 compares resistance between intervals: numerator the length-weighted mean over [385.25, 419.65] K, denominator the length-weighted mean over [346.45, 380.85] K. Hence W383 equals 1.27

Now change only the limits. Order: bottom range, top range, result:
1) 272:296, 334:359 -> 0.88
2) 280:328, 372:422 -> 0.95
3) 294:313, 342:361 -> 0.82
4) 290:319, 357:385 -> 0.78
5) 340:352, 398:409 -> 1.08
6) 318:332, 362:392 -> 0.84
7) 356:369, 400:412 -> 1.46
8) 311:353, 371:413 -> 0.99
